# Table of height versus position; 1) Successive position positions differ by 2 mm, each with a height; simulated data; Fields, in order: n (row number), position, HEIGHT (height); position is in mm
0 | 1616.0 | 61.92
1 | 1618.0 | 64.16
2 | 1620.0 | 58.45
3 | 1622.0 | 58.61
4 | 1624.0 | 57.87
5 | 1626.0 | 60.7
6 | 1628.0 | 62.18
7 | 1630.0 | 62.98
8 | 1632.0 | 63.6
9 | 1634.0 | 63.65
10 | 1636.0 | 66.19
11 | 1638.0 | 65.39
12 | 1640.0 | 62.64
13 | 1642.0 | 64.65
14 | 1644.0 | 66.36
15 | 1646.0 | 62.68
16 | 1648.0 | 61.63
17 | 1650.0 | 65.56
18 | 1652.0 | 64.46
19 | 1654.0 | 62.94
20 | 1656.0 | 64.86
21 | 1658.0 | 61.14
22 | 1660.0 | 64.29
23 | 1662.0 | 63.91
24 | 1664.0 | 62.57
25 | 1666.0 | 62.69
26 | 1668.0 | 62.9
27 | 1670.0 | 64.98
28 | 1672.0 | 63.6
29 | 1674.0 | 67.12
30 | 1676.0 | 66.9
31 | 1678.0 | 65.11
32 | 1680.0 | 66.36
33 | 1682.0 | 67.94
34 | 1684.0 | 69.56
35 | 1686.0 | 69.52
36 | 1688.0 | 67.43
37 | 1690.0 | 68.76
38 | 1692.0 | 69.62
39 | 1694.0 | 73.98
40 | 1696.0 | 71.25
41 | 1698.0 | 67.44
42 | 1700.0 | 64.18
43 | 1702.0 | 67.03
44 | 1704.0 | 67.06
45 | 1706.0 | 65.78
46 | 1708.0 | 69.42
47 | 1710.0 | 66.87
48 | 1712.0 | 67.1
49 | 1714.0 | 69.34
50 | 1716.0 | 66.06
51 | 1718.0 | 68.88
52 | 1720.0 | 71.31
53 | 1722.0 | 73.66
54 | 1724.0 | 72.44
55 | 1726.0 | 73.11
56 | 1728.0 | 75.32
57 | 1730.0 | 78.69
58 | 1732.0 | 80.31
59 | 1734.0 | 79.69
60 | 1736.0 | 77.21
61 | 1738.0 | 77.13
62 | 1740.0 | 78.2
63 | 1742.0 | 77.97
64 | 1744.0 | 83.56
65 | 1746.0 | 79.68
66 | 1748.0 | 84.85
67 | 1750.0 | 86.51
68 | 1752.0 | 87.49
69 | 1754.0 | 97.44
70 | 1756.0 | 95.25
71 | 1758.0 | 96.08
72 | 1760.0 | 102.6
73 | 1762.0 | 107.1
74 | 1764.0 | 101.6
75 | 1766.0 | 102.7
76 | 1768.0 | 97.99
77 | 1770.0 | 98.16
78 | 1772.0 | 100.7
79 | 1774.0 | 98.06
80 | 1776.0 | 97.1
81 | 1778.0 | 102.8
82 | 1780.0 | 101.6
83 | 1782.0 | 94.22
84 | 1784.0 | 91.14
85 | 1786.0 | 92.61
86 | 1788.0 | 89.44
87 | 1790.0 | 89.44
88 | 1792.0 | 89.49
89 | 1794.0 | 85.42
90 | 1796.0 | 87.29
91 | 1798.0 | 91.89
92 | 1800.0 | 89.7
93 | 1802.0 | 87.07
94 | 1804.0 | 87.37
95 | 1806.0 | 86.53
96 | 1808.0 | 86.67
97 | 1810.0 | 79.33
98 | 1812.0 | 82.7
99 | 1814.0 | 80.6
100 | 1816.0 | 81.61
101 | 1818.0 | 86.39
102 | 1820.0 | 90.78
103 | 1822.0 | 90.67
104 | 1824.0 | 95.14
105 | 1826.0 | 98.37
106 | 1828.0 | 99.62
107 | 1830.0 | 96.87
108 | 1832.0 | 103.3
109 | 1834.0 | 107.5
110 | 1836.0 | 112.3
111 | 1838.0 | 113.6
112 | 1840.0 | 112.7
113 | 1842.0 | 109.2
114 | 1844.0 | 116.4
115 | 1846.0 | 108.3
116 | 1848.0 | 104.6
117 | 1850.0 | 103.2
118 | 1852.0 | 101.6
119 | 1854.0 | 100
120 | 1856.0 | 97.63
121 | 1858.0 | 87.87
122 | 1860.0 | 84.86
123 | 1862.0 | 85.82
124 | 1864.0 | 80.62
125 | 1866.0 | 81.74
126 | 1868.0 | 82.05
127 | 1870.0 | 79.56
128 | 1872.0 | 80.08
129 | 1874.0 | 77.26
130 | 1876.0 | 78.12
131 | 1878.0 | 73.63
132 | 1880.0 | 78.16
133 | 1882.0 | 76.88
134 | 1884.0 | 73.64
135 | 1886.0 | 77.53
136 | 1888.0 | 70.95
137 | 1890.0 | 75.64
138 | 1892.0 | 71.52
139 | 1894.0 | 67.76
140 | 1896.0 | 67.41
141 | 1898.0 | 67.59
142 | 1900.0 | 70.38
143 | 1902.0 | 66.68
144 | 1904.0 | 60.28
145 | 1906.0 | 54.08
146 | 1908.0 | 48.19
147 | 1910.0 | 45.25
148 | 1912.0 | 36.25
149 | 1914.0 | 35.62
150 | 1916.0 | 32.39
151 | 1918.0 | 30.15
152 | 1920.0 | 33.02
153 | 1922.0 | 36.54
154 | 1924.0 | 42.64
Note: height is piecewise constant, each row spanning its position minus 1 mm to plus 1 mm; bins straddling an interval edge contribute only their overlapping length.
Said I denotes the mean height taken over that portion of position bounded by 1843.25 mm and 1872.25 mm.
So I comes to 93.1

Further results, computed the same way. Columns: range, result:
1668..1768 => 76.2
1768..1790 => 96.3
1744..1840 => 93.8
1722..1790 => 89.4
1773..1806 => 92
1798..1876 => 93.2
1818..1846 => 103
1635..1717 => 66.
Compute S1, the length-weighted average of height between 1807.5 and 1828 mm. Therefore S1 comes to 87.8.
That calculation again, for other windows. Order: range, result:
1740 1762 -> 89.5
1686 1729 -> 69.3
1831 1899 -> 88.5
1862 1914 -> 69.3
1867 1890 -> 77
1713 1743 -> 74.6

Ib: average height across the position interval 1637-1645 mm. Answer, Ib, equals 64.8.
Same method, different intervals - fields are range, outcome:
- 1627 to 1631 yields 62.6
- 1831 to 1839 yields 109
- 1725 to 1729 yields 74.2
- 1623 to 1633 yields 61.5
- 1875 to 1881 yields 76.6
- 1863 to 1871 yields 81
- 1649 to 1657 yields 64.5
